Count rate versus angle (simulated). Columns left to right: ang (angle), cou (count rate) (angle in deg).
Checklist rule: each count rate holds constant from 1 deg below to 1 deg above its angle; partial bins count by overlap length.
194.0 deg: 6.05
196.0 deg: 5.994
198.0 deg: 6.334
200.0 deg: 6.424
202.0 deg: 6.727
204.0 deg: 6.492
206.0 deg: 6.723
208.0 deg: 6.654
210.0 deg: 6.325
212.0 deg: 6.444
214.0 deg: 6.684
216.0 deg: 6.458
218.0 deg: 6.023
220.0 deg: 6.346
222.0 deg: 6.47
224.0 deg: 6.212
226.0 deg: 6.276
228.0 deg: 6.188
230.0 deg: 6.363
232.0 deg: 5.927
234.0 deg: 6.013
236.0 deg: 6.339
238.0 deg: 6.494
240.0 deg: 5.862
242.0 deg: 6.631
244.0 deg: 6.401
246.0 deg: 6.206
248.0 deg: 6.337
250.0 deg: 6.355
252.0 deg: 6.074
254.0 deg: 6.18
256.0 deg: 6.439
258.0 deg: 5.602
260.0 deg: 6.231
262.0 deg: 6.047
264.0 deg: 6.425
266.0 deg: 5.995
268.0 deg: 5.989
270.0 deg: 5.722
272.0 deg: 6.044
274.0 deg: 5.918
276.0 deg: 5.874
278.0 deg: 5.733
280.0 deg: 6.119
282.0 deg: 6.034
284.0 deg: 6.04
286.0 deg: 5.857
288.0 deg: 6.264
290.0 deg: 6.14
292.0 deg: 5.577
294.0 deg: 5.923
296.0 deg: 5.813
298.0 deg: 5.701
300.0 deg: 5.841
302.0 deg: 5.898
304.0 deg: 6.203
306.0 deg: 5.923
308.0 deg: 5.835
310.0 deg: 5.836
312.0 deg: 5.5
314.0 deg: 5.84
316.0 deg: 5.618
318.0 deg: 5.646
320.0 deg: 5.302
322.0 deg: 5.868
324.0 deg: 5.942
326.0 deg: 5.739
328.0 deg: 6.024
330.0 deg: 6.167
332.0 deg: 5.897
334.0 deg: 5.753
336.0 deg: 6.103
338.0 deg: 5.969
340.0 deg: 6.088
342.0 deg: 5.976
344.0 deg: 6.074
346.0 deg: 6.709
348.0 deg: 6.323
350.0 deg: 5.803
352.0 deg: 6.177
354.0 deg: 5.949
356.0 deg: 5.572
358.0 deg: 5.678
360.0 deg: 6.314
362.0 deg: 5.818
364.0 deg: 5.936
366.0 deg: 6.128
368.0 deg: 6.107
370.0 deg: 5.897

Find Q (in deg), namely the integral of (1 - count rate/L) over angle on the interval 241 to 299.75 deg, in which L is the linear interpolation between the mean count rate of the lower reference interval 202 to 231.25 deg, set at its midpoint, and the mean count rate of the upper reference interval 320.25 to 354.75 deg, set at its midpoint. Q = 1.7 deg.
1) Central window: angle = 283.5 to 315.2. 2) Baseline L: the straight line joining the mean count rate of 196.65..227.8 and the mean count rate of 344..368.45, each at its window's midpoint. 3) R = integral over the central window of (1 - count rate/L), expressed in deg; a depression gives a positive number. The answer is 1.6 deg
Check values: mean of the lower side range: 6.43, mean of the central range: 5.88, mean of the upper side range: 6.04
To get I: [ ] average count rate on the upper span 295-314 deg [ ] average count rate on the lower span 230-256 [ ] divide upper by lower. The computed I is 0.93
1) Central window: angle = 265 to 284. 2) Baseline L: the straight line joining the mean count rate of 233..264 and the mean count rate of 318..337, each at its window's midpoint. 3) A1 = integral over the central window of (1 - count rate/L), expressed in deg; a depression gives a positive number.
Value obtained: 0.5 deg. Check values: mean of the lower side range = 6.22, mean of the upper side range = 5.85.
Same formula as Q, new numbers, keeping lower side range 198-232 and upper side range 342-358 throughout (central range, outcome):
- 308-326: 1.28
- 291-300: 0.63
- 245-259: 0.31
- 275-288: 0.55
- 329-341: 0.19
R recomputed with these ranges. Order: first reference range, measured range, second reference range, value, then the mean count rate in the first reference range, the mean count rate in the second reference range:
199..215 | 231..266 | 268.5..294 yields 0.1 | 6.56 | 5.94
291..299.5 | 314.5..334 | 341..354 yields 0.6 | 5.76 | 6.16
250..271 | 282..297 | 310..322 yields -0.3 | 6.08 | 5.63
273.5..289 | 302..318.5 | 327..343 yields 0.5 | 5.98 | 6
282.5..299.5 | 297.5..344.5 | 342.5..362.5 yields 0.9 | 5.92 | 6.05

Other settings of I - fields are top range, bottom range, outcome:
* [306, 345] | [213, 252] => 0.93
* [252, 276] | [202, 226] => 0.94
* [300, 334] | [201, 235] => 0.91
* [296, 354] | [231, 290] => 0.97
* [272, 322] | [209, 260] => 0.93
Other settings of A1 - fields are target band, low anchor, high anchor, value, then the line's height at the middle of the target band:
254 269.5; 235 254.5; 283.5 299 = 0.1 deg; 6.15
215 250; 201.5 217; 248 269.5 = 0.5 deg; 6.36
